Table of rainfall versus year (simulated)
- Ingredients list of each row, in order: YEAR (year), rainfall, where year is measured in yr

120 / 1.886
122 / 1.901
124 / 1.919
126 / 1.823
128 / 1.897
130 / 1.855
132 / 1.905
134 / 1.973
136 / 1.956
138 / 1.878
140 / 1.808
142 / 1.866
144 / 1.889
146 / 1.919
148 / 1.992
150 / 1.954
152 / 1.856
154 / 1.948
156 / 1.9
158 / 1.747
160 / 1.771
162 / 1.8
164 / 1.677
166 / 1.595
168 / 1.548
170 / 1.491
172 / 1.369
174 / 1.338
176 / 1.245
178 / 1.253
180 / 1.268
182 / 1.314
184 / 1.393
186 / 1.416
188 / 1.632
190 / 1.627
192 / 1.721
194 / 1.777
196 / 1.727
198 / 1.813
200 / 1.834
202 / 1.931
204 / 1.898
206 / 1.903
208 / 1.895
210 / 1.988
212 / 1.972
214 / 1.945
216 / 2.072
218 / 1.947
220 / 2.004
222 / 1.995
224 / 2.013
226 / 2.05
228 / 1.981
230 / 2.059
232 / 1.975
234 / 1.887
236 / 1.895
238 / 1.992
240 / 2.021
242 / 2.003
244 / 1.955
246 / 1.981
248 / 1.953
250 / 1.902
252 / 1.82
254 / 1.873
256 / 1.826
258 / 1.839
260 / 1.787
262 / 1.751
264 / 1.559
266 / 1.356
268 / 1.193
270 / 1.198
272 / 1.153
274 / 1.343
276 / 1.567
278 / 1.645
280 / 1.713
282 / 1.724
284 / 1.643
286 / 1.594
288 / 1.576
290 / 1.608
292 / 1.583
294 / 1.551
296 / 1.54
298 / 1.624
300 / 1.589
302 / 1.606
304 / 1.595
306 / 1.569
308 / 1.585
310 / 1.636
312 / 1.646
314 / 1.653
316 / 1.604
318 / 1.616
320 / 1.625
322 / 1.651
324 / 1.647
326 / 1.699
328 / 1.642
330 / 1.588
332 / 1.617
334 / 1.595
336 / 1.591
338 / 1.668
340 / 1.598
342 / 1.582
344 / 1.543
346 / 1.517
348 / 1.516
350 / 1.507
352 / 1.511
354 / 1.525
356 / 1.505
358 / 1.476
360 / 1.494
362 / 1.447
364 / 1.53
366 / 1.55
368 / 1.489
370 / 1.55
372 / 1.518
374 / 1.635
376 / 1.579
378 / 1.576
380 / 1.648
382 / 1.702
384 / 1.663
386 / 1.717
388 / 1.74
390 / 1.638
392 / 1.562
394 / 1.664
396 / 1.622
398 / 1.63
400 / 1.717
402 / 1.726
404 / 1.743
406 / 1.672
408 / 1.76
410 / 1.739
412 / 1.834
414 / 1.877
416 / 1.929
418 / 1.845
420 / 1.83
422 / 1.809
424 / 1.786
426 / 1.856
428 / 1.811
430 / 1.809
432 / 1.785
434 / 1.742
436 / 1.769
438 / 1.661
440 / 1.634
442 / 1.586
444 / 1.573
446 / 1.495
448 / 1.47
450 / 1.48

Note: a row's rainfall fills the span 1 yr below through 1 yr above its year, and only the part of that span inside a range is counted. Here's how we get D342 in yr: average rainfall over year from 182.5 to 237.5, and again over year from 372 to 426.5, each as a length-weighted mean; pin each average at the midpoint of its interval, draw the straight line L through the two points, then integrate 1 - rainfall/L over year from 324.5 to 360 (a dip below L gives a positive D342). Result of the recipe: 3.9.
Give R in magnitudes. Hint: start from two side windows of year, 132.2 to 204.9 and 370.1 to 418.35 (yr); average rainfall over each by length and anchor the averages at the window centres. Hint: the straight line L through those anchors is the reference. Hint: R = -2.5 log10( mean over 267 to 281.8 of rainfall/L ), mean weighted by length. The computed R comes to 0.19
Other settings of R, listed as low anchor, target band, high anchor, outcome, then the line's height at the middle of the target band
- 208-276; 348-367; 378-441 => 0.17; 1.76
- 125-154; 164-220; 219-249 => 0.17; 1.95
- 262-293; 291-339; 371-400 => -0.04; 1.55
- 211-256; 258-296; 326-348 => 0.18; 1.81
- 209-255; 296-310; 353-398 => 0.12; 1.78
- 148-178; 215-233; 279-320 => -0.22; 1.64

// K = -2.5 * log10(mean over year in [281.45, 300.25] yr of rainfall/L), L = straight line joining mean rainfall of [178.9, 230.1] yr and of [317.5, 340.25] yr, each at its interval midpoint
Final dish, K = 0.06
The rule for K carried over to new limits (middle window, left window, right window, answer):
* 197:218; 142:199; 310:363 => -0.18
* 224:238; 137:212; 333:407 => -0.18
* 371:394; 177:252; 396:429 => 0.10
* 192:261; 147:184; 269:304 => -0.22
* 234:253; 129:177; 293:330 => -0.16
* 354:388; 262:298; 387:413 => 0.05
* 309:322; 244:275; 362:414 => 0.01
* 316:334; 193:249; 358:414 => 0.08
